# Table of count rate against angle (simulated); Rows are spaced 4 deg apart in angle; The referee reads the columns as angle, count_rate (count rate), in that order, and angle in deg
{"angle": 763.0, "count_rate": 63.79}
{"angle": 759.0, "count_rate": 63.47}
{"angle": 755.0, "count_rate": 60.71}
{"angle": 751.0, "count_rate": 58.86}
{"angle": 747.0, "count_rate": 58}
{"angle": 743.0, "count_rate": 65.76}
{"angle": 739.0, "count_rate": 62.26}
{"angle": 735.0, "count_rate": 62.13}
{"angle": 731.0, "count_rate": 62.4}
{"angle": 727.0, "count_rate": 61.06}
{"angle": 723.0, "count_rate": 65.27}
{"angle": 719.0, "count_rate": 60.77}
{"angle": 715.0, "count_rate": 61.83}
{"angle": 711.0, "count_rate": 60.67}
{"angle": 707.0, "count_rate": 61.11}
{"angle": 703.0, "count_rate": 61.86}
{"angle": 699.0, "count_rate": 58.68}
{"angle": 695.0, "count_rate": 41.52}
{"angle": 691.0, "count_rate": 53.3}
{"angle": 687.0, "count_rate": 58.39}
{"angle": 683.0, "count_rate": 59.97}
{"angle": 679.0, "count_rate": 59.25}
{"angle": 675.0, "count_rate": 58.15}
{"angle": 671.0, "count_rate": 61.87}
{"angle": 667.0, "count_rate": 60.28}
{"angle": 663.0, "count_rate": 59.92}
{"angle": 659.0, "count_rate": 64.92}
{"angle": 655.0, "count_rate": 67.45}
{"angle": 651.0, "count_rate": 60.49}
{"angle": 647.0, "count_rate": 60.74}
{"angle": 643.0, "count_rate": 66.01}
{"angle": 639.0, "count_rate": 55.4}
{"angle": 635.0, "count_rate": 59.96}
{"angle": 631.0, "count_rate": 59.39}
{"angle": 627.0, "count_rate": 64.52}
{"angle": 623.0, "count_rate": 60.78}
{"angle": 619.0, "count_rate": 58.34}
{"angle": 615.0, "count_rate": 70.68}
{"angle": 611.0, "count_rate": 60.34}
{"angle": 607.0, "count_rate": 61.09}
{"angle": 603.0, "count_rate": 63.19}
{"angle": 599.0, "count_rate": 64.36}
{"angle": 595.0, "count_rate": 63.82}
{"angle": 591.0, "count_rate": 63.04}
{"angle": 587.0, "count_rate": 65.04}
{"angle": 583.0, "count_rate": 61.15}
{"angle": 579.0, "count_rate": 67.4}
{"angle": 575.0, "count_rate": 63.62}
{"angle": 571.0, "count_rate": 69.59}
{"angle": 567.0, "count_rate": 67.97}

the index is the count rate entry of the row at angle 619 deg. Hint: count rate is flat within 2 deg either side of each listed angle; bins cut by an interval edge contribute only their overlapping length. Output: 58.34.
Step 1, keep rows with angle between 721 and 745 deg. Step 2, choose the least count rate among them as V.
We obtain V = 61.06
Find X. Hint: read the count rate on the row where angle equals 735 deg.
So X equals 62.13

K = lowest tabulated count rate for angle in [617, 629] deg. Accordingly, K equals 58.34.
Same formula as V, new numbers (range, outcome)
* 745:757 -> 58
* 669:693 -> 53.3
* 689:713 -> 41.52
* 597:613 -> 60.34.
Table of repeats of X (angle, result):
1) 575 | 63.62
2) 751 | 58.86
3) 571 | 69.59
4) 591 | 63.04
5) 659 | 64.92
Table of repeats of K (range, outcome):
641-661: 60.49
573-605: 61.15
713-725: 60.77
